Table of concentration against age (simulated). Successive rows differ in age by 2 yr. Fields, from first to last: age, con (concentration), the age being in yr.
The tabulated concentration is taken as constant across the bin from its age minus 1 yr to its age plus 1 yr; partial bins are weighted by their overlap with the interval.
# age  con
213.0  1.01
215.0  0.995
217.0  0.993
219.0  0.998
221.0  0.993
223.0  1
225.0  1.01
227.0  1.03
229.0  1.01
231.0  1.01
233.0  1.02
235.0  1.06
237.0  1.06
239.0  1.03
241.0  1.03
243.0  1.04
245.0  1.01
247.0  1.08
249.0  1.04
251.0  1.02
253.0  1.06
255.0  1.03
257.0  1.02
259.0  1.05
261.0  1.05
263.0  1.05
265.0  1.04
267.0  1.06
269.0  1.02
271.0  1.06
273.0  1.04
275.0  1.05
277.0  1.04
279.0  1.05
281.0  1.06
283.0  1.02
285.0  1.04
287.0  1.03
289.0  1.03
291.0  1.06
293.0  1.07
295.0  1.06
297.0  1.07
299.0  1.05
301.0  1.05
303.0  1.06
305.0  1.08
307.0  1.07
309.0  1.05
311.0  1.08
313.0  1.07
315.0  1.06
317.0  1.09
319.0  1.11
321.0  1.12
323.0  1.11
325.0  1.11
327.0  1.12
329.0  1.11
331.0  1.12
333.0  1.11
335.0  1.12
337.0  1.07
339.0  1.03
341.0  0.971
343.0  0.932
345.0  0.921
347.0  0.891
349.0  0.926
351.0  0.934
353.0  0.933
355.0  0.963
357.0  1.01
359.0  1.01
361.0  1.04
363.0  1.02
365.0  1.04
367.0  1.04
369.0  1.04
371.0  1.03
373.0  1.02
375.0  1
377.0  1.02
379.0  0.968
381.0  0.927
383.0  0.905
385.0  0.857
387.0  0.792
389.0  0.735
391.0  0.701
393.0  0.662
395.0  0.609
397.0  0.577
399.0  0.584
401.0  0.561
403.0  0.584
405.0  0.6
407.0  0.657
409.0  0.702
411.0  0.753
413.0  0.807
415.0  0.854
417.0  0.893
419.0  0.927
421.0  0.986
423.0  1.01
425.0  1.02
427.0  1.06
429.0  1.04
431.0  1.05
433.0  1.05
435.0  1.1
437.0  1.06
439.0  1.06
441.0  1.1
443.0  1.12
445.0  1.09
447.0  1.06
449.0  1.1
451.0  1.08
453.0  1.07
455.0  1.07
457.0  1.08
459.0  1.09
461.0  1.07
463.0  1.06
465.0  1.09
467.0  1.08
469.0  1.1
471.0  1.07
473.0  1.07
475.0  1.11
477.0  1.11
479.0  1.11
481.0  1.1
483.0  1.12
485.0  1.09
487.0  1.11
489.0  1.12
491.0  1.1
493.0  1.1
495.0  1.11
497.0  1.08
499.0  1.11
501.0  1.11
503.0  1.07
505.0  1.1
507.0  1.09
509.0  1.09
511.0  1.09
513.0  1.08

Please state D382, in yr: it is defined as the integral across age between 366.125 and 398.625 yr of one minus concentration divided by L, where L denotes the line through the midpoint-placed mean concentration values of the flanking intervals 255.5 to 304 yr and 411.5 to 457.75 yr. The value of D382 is 5.41 yr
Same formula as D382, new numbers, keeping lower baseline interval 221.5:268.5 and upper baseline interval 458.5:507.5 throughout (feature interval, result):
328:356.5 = 1.5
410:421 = 2.2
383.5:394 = 3.1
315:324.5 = -0.4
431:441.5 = 0.1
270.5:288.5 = 0.0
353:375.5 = 1.0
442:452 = 0.0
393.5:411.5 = 7.6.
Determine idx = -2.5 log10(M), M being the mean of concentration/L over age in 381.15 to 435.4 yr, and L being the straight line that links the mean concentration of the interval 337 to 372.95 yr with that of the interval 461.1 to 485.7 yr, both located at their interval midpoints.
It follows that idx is 0.259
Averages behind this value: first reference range 0.988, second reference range 1.09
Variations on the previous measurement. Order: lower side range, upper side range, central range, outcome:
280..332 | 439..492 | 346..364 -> 0.12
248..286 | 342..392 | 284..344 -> -0.08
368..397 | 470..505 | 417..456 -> -0.07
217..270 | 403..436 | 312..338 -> -0.14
